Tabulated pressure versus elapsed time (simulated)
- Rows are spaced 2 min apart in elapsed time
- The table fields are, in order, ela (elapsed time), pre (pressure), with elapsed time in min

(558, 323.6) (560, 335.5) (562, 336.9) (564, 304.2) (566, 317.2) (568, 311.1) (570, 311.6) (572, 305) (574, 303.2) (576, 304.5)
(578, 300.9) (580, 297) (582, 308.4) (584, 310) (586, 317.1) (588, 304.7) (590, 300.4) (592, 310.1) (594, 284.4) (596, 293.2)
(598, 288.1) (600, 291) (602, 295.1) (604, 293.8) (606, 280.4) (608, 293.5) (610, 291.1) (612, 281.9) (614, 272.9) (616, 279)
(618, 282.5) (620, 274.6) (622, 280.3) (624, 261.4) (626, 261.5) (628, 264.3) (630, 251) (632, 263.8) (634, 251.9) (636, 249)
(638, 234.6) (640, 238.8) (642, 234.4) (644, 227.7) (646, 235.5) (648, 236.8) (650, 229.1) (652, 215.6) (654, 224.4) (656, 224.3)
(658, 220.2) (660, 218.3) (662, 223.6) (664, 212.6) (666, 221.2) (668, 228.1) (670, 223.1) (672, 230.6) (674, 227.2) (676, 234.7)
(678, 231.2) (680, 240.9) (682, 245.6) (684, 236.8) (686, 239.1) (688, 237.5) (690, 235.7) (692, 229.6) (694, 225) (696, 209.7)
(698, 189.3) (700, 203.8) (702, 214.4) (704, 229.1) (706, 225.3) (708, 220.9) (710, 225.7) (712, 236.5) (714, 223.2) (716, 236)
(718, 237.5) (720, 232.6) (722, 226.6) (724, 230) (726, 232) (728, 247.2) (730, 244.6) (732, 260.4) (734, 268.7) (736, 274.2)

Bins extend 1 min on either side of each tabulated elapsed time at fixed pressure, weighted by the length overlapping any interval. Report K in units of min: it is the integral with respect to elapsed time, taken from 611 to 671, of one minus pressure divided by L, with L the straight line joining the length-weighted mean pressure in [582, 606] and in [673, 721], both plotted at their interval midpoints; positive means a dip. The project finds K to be 5.1 min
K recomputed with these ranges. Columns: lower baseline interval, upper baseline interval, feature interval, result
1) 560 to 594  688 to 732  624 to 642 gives 1.5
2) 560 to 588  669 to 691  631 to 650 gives 1.6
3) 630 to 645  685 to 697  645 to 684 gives 1.4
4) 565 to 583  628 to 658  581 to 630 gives -2.3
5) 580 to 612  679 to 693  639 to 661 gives 2.8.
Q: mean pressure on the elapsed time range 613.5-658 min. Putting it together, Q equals 249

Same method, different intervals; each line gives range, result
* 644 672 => 224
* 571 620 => 295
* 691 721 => 223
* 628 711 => 230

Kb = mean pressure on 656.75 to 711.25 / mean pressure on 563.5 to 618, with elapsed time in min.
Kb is 0.76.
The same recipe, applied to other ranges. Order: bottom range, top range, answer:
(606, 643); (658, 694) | 0.87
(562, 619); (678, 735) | 0.78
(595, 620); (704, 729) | 0.81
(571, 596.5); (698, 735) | 0.76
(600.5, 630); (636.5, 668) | 0.81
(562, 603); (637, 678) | 0.75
